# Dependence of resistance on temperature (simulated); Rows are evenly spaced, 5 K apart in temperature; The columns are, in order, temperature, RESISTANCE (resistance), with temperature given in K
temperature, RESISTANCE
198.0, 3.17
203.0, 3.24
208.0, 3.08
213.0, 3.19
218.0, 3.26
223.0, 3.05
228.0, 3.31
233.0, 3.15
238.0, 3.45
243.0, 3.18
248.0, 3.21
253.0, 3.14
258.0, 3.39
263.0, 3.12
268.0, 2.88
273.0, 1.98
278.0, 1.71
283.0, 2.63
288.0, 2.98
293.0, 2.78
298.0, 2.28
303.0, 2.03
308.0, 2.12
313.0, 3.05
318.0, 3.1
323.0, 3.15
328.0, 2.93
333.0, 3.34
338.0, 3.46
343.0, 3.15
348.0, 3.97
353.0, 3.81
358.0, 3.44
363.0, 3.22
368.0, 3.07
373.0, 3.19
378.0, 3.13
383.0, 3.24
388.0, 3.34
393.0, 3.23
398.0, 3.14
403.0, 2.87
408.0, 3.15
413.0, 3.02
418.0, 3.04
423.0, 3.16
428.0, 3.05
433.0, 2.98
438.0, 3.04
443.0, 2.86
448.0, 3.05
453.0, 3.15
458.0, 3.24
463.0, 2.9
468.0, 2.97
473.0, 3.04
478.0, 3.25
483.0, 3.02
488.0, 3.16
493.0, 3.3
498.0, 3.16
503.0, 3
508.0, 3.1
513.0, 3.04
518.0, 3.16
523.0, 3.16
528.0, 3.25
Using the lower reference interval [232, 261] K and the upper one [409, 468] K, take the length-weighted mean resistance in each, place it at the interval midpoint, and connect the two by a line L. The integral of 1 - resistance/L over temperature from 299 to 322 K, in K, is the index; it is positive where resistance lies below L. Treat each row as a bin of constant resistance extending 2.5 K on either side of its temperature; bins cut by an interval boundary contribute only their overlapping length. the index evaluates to 4.3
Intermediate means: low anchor 3.26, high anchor 3.04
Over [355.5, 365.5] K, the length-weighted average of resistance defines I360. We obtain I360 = 3.33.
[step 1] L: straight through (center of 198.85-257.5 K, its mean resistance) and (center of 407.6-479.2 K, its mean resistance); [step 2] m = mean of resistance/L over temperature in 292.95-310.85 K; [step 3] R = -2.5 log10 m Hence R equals 0.367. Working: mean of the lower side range 3.21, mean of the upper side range 3.05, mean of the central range 2.25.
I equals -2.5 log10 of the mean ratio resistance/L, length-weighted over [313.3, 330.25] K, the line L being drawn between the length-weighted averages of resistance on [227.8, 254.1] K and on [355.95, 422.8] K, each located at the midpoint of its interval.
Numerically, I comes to 0.05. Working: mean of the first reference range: 3.24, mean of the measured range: 3.06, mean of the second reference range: 3.16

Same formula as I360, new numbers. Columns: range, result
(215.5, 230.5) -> 3.21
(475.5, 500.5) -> 3.18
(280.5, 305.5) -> 2.54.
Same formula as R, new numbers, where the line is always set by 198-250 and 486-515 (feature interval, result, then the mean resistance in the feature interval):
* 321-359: -0.077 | 3.41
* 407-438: 0.032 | 3.06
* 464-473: 0.057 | 2.98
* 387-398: -0.029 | 3.24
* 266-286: 0.356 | 2.3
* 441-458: 0.030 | 3.06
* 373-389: -0.019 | 3.22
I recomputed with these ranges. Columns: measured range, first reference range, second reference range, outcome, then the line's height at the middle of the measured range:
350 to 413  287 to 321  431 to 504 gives -0.14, 2.83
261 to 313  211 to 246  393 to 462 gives 0.27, 3.18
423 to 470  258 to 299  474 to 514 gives -0.01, 3.01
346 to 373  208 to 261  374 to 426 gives -0.10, 3.16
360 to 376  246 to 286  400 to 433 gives -0.08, 2.95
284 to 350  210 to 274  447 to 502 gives 0.07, 3.12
